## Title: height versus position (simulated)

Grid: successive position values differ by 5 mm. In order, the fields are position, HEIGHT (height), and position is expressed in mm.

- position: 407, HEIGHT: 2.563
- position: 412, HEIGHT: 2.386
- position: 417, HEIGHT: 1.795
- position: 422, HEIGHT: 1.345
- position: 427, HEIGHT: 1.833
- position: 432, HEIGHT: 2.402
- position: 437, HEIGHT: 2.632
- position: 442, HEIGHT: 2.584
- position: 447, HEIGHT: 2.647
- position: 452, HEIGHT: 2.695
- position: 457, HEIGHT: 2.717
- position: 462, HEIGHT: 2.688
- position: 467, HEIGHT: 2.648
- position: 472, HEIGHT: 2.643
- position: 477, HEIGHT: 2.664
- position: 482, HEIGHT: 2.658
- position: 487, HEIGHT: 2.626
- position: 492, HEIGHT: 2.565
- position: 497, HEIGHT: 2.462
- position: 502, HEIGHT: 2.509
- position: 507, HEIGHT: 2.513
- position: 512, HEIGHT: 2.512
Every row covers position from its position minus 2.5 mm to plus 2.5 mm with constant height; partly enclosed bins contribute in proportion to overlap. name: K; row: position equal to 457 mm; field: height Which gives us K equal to 2.717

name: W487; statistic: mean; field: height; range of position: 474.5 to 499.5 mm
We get 2.6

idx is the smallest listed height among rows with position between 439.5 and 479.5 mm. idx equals 2.584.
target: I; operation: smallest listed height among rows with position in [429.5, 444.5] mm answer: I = 2.402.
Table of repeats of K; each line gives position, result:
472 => 2.643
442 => 2.584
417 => 1.795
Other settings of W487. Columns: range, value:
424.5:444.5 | 2.36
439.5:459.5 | 2.66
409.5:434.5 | 1.95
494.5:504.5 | 2.49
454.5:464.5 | 2.7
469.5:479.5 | 2.65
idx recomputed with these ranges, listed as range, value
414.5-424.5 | 1.345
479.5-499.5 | 2.462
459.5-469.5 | 2.648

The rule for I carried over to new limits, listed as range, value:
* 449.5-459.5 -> 2.695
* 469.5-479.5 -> 2.643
